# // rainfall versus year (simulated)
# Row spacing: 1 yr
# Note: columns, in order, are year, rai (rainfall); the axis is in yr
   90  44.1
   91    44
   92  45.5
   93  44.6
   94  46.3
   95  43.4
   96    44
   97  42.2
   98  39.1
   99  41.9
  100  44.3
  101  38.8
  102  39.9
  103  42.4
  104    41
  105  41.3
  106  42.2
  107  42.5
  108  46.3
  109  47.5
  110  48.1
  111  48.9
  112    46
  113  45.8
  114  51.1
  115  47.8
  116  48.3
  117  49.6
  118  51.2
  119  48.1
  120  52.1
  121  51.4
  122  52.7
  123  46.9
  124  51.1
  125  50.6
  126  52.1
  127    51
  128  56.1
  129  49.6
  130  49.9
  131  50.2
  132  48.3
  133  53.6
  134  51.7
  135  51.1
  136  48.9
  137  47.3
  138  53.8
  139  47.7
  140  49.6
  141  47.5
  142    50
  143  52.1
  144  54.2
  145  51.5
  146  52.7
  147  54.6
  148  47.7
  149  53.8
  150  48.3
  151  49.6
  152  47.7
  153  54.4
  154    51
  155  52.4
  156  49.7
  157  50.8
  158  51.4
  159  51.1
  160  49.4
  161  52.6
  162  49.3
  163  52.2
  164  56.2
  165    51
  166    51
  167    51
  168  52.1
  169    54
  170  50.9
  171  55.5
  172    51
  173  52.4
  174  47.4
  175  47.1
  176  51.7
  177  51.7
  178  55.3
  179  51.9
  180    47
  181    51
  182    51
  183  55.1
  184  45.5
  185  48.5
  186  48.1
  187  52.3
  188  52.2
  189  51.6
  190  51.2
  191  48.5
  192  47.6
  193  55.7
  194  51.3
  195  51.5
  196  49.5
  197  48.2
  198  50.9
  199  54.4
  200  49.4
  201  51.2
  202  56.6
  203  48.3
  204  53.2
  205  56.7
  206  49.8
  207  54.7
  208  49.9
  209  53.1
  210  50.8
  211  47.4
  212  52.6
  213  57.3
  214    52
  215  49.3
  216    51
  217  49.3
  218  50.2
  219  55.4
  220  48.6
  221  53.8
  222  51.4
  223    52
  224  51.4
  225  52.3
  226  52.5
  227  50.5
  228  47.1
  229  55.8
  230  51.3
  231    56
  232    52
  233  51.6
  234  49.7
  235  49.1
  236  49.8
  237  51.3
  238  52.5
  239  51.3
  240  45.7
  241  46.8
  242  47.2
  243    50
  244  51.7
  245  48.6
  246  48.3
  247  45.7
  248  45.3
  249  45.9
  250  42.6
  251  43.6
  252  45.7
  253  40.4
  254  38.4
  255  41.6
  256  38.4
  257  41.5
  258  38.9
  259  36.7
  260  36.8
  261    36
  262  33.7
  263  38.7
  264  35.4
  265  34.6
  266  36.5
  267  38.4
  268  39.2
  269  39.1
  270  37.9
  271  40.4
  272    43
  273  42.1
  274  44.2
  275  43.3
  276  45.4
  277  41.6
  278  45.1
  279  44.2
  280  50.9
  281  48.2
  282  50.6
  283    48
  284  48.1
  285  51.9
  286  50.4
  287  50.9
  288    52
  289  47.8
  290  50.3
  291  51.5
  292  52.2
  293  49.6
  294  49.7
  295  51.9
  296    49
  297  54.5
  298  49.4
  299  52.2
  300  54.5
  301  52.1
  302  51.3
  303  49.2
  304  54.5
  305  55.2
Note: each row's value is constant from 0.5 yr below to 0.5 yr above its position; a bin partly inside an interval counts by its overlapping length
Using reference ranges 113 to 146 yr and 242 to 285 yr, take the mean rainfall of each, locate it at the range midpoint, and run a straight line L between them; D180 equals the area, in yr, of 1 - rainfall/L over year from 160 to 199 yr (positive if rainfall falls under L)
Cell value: -2.9 yr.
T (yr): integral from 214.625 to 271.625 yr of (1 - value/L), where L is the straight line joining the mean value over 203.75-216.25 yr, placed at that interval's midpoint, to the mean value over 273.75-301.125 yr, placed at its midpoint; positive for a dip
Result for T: 5.7 yr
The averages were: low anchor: 52.1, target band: 45.9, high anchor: 49.3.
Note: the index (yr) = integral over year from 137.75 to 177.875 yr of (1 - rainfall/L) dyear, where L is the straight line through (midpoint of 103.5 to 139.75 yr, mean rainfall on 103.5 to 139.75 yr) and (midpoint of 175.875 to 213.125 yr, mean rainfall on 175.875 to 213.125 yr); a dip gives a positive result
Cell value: -0.9 yr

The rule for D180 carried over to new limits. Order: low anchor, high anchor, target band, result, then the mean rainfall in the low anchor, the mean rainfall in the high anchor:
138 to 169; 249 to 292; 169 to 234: -4.9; 51.2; 43.1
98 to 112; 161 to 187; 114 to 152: -3.3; 43.4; 51.2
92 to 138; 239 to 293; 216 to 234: -2.7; 47.3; 44.1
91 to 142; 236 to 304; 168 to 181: -1.3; 47.4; 45.6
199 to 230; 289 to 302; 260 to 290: 4.7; 51.8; 51.3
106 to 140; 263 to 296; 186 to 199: -0.9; 49.5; 45.4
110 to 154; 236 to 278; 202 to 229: -3.9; 50.4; 42.7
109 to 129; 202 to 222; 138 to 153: -0.1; 49.9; 51.9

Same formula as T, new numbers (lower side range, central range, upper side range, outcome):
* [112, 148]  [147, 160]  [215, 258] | -0.2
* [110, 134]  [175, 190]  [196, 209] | 0.2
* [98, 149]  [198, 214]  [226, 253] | -1.1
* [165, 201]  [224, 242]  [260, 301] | -1.0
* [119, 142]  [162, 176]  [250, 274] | -1.3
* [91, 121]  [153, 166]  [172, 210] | -0.7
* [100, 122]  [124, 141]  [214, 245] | -1.3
